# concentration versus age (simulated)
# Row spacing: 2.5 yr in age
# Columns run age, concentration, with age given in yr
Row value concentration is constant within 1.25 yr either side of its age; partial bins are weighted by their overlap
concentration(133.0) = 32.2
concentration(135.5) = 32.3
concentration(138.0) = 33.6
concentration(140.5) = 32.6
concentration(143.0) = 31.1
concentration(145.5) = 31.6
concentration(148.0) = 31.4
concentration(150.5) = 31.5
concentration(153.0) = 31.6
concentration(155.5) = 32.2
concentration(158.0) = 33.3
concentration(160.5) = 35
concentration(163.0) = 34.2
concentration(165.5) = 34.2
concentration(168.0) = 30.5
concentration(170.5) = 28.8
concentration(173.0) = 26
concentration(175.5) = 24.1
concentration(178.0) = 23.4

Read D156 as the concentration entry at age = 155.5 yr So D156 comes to 32.2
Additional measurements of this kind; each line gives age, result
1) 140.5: 32.6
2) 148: 31.4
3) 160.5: 35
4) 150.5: 31.5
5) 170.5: 28.8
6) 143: 31.1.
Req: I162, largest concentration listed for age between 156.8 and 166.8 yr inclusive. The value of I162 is 35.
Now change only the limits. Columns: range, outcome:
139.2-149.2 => 32.6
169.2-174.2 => 28.8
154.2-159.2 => 33.3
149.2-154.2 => 31.6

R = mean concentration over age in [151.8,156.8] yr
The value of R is 31.9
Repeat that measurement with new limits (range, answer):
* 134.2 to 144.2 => 32.4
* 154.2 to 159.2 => 32.7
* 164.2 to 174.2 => 29.9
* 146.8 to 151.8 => 31.5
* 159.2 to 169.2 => 33.5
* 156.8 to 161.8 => 34.2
